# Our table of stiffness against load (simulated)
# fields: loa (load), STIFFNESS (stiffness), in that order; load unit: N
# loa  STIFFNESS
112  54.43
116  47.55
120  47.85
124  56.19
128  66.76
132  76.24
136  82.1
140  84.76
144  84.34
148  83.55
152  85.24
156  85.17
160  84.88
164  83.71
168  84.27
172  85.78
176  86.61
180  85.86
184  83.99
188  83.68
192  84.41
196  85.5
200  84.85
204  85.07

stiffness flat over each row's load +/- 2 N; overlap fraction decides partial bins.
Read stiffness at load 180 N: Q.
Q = 85.86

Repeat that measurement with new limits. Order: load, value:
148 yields 83.55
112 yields 54.43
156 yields 85.17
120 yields 47.85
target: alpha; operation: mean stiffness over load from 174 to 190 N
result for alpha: 85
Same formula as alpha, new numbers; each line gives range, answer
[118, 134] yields 61.8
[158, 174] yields 84.7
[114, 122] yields 47.7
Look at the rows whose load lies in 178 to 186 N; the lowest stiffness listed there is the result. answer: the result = 83.99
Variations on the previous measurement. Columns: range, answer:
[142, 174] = 83.55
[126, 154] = 66.76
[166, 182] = 84.27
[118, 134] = 47.85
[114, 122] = 47.55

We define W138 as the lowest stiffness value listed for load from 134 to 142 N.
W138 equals 82.1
